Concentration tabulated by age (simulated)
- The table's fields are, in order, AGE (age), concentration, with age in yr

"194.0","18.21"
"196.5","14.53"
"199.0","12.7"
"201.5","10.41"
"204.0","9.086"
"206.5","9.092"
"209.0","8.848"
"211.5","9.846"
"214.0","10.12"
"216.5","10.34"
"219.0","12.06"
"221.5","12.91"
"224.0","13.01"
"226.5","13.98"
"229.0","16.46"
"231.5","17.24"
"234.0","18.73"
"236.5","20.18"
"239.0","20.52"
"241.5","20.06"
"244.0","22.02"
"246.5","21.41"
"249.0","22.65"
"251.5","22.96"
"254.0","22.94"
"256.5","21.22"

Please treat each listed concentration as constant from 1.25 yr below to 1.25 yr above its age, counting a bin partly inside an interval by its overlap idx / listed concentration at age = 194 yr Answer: 18.21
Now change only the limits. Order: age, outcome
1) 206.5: 9.092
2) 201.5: 10.41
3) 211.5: 9.846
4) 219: 12.06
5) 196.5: 14.53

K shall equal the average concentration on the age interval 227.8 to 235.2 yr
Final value 17.5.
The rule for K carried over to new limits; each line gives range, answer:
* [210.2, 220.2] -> 10.6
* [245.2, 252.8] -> 22.3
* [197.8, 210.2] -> 10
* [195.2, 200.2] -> 13.7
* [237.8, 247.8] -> 21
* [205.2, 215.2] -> 9.47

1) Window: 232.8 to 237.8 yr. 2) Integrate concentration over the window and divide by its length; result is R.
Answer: 19.5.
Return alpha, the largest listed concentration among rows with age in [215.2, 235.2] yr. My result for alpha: 18.73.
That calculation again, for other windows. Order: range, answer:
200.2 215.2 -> 10.41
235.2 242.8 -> 20.52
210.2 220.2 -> 12.06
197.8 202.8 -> 12.7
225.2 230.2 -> 16.46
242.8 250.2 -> 22.65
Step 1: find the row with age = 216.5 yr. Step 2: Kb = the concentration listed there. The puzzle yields 10.34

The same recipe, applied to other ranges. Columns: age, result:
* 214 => 10.12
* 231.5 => 17.24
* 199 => 12.7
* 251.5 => 22.96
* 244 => 22.02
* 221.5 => 12.91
